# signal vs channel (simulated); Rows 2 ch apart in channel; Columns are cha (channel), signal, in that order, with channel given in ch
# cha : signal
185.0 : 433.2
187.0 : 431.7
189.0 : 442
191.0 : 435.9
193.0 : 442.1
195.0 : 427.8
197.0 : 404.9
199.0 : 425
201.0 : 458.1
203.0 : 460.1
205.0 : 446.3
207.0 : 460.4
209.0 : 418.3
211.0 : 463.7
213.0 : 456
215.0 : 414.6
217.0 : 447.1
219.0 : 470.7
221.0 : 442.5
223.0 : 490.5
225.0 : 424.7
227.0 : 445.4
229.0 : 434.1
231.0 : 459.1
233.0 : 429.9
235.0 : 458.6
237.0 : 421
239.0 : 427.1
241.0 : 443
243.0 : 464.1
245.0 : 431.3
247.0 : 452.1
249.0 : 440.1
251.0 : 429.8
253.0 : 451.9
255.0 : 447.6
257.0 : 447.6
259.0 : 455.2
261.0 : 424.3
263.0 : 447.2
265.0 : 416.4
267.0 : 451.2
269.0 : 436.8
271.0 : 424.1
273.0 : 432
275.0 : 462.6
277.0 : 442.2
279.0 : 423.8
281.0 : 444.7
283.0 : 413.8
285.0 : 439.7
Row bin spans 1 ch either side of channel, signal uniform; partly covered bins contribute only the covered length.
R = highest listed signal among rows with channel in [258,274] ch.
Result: 455.2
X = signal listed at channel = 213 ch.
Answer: 456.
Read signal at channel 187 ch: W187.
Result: 431.7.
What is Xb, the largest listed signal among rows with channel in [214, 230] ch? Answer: 490.5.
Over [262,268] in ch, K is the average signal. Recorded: 438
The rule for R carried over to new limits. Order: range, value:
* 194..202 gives 458.1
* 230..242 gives 459.1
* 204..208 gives 460.4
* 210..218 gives 463.7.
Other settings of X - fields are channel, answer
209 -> 418.3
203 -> 460.1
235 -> 458.6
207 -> 460.4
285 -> 439.7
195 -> 427.8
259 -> 455.2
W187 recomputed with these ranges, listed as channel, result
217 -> 447.1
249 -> 440.1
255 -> 447.6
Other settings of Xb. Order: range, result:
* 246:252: 452.1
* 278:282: 444.7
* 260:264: 447.2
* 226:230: 445.4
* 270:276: 462.6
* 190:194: 442.1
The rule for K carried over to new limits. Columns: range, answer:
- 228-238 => 441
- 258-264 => 442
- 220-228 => 451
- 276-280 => 433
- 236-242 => 430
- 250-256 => 443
